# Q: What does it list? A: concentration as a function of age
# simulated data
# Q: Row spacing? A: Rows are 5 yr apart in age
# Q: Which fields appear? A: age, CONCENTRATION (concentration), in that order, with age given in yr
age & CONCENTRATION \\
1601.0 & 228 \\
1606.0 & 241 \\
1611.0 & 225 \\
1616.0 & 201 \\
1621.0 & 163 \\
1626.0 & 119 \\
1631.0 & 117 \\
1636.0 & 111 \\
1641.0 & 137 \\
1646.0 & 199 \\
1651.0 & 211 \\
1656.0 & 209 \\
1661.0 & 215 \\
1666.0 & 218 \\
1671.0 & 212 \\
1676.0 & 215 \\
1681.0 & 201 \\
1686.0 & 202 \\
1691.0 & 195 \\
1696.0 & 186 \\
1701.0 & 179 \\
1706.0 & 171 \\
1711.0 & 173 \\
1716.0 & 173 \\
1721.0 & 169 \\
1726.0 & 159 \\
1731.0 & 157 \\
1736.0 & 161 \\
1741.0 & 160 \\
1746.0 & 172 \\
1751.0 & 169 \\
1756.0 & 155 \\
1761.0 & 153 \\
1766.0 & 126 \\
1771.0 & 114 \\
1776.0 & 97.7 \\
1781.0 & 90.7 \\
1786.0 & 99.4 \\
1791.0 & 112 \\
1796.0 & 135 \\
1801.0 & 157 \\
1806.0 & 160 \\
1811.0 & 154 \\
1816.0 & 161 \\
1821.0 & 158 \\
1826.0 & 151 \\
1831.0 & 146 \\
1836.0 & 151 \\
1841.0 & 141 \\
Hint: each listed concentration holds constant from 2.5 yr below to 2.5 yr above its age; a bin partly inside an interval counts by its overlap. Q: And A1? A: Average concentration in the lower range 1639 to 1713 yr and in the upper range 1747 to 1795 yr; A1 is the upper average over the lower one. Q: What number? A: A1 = 0.64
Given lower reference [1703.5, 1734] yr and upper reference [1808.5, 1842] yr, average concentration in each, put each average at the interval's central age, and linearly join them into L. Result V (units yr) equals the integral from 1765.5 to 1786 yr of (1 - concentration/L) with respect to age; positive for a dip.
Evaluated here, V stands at 7.1 yr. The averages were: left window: 167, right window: 152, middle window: 104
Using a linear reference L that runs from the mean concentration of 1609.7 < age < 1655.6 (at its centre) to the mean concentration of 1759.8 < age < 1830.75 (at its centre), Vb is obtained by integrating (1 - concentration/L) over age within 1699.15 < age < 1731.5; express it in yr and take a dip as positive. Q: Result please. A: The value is -4.4 yr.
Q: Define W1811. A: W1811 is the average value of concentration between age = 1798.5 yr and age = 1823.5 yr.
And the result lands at 158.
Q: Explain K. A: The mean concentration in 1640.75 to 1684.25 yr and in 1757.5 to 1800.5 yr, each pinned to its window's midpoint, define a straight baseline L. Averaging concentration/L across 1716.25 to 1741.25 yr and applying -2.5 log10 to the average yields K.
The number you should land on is -0.04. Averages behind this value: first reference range 205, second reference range 119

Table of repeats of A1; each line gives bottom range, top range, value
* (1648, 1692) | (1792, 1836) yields 0.72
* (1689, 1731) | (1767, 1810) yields 0.70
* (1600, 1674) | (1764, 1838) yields 0.72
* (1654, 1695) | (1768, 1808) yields 0.58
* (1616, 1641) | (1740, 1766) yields 1.17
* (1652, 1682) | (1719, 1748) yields 0.77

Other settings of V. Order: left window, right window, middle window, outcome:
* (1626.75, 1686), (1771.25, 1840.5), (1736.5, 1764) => -1.3 yr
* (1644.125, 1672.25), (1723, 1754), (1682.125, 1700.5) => -0.2 yr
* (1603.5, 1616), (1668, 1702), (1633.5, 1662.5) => 4.5 yr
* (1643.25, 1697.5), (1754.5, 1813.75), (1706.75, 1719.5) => 0.3 yr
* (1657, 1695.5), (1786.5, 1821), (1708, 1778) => 8.7 yr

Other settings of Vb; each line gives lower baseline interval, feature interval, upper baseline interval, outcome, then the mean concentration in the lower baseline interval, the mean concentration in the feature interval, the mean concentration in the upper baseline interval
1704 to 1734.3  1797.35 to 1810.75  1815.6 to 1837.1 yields 0.0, 167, 156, 153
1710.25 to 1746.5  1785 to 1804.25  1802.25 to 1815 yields 3.6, 165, 129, 157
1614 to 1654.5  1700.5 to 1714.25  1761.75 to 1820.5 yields -2.7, 158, 174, 130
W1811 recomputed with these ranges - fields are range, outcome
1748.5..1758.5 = 162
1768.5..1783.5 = 101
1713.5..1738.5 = 164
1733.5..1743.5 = 160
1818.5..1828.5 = 154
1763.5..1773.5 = 120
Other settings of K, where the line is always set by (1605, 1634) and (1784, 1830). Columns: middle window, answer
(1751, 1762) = -0.04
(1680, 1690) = -0.23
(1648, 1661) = -0.25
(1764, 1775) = 0.27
